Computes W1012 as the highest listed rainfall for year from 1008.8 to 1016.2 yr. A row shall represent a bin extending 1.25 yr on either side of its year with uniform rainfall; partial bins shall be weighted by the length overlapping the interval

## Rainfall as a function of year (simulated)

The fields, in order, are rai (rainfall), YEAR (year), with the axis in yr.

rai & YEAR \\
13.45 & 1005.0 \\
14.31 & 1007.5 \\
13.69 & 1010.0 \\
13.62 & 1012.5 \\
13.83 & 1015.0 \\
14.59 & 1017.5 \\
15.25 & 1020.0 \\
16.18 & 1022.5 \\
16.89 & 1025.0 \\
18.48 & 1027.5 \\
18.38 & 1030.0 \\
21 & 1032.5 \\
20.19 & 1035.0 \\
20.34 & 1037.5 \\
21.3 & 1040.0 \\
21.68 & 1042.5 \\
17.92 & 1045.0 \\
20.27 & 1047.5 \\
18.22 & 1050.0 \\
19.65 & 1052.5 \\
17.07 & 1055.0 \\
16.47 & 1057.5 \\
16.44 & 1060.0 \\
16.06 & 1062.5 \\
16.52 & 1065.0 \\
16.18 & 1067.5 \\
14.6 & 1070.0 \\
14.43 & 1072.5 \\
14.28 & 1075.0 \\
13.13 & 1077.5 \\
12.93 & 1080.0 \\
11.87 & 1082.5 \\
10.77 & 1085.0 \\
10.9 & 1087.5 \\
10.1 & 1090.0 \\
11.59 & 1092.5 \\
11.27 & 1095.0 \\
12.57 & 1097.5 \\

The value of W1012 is 13.83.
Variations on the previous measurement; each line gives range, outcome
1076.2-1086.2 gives 13.13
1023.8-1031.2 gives 18.48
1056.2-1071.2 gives 16.52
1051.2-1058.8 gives 19.65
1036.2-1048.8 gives 21.68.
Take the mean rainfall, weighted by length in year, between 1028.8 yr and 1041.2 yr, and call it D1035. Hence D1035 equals 20.2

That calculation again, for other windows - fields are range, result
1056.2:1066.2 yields 16.4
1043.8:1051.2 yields 18.8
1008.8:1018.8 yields 13.9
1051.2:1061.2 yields 17.4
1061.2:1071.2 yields 15.8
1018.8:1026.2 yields 16.1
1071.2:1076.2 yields 14.4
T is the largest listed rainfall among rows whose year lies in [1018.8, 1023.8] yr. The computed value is 16.18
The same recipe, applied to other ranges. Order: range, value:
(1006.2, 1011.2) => 14.31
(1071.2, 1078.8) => 14.43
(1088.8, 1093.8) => 11.59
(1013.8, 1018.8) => 14.59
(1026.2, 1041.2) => 21.3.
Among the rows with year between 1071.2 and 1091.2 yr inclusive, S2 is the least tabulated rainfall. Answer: 10.1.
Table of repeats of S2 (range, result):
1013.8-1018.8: 13.83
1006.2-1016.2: 13.62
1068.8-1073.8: 14.43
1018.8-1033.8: 15.25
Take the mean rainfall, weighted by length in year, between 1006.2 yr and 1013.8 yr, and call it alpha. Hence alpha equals 13.9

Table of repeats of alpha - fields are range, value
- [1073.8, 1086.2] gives 12.6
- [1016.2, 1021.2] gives 14.9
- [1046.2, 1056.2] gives 18.8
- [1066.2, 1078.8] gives 14.5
